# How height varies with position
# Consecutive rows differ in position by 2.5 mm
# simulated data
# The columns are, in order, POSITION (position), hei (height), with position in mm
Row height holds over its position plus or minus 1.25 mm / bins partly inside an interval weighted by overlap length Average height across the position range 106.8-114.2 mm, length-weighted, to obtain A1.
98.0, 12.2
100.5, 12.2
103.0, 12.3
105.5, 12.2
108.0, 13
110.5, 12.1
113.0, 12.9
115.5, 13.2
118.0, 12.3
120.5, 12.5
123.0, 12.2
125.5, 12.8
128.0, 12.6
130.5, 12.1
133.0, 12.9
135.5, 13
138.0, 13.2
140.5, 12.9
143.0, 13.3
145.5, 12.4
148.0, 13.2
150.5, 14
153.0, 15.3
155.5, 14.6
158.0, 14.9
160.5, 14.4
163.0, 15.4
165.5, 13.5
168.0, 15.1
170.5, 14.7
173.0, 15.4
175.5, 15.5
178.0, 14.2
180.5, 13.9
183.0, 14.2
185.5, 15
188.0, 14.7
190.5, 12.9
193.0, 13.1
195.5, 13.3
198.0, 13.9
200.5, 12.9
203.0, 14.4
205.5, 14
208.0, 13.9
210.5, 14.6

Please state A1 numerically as 12.7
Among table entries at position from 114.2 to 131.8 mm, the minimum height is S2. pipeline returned 12.1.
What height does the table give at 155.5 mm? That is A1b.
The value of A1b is 14.6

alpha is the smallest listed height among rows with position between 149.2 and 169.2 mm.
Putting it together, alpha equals 13.5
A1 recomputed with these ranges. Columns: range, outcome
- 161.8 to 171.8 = 14.7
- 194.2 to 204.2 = 13.6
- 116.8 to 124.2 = 12.3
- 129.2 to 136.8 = 12.7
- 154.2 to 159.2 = 14.8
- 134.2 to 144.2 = 13.1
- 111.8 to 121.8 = 12.7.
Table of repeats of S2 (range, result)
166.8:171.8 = 14.7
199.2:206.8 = 12.9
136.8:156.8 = 12.4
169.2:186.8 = 13.9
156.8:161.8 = 14.4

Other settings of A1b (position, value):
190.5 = 12.9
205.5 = 14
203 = 14.4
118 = 12.3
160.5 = 14.4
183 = 14.2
